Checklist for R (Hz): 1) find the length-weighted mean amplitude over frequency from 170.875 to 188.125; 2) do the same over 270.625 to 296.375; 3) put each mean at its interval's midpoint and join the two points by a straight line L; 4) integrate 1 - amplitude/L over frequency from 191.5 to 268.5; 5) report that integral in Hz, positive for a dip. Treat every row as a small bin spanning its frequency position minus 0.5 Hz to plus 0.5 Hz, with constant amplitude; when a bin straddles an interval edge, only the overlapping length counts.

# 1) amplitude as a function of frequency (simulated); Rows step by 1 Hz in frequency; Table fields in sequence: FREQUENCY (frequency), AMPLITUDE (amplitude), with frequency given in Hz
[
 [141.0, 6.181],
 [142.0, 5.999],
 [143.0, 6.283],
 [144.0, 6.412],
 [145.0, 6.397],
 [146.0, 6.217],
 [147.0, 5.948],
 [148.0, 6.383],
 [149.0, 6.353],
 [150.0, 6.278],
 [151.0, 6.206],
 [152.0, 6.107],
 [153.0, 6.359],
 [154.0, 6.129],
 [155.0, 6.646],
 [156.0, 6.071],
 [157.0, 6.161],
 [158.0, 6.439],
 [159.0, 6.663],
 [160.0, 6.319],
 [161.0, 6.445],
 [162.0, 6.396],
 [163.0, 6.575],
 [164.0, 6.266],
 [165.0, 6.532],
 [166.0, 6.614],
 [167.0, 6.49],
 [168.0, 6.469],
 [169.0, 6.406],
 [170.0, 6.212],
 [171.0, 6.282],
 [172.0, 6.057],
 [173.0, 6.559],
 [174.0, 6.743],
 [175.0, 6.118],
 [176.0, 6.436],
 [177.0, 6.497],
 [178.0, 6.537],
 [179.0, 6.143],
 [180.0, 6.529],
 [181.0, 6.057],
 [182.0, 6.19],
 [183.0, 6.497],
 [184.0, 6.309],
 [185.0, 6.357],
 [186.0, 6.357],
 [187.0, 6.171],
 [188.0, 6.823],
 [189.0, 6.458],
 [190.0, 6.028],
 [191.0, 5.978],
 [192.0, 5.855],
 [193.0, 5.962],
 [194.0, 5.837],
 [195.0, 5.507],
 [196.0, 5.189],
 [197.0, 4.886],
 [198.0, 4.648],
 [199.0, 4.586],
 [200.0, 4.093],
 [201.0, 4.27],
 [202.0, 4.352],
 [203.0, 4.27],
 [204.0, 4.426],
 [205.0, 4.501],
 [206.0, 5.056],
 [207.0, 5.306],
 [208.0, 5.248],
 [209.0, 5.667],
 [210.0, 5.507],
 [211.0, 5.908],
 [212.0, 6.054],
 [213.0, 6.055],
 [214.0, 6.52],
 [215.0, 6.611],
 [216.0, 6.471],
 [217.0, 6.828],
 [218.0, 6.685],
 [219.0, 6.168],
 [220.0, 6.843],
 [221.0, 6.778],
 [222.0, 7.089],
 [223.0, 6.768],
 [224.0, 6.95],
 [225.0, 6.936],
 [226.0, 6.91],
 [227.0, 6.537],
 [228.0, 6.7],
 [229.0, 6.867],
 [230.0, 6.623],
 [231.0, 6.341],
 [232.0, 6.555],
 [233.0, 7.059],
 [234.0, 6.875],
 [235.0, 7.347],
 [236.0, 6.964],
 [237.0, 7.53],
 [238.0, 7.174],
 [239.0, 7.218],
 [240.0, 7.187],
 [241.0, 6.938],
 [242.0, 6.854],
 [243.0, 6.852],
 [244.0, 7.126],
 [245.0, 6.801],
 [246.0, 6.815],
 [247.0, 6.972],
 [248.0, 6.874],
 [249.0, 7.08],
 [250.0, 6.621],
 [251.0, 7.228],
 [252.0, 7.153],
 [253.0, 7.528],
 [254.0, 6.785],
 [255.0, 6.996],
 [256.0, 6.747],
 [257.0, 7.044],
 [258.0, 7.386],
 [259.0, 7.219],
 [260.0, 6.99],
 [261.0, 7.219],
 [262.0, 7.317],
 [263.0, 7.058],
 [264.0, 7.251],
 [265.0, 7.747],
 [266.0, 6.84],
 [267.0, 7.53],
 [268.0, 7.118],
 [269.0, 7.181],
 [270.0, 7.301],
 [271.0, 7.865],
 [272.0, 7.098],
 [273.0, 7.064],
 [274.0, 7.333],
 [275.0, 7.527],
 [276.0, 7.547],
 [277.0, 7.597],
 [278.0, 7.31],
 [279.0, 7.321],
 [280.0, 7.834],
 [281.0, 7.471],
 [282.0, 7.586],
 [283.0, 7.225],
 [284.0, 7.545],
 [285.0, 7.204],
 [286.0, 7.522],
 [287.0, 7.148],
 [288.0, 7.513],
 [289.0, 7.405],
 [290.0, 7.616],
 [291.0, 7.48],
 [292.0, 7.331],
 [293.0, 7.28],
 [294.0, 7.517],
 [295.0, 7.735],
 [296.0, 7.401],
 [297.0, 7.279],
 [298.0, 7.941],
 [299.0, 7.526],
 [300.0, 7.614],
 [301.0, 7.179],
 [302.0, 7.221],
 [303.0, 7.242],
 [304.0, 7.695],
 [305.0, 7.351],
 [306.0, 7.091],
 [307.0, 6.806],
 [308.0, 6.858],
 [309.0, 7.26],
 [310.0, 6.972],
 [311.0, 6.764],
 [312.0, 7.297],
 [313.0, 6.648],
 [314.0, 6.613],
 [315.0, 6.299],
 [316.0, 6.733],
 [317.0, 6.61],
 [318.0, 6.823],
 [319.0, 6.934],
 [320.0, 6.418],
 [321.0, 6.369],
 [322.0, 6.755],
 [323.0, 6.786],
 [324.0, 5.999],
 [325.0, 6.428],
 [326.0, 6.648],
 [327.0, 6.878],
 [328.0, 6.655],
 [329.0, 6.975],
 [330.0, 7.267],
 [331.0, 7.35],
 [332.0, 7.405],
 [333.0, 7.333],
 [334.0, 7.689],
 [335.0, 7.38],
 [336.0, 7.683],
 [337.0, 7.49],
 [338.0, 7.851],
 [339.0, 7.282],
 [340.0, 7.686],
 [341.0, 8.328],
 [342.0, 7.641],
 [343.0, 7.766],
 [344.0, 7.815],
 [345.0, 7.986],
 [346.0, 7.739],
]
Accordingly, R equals 5.2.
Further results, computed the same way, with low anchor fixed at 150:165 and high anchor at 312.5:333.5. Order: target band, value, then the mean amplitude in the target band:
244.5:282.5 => -3.50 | 7.22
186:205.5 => 3.50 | 5.28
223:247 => -1.39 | 6.92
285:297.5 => -1.40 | 7.43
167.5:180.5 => 0.01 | 6.38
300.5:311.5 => -0.68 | 7.13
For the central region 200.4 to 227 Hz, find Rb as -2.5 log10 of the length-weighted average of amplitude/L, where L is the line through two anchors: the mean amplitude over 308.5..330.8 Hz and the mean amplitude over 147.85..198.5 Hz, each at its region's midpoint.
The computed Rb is 0.077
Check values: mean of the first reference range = 6.22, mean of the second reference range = 6.74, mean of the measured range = 5.93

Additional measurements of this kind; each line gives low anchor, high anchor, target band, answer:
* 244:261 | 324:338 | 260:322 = -0.022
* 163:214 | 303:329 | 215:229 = -0.110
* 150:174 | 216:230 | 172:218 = 0.136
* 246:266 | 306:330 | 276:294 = -0.077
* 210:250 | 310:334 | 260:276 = -0.078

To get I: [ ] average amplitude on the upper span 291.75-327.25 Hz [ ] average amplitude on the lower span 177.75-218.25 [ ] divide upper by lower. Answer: 1.23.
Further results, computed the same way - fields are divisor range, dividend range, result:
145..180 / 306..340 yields 1.09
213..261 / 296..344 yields 1.03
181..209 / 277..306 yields 1.36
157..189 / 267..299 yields 1.16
